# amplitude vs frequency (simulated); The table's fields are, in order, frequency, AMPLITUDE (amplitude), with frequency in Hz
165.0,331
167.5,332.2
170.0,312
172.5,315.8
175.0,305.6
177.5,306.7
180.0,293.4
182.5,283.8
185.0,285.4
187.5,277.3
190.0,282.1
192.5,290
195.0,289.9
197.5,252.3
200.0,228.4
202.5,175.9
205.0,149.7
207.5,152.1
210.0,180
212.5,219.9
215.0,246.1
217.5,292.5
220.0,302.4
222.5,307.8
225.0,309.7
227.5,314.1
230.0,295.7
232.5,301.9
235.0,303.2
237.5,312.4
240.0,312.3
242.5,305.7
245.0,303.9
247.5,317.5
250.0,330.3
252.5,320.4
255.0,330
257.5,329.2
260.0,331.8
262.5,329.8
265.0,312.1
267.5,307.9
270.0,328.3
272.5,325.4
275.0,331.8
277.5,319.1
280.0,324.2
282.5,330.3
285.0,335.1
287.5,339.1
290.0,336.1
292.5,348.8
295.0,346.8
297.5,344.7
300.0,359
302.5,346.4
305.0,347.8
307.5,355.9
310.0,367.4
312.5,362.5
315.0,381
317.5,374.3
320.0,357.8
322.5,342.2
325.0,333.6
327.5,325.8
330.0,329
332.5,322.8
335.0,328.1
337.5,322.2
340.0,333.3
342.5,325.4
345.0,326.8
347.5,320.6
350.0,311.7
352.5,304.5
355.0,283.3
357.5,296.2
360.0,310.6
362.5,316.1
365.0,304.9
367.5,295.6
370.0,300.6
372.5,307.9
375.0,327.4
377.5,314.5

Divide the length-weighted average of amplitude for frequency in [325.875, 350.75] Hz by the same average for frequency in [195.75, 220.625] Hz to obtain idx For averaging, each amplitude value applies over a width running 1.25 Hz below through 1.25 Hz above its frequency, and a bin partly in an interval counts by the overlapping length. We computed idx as 1.48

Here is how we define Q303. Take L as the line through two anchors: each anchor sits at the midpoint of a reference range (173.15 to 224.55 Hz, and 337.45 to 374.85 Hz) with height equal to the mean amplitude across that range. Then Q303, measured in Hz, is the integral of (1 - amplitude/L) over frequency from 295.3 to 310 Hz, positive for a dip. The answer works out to -3.0 Hz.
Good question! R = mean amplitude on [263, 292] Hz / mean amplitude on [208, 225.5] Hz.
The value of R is 1.3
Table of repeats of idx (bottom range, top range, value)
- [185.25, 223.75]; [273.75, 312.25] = 1.40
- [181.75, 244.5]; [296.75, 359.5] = 1.26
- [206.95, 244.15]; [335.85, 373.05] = 1.11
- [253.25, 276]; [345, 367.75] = 0.94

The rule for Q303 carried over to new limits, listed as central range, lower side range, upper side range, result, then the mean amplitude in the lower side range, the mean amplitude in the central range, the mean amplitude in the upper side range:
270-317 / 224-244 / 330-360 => -4.92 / 307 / 345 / 316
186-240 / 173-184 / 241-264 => 8.24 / 298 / 262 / 322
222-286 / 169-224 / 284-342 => -3.34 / 261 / 318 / 345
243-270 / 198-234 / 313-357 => -4.35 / 249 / 321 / 331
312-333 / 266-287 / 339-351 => -1.54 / 326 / 348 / 324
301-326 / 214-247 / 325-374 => -3.75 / 301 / 357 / 315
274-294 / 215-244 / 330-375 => -1.68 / 303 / 333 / 313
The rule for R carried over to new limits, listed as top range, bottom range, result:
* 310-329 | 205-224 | 1.49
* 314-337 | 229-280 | 1.08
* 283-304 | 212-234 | 1.19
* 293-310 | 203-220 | 1.65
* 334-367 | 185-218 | 1.34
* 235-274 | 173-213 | 1.28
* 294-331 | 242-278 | 1.09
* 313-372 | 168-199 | 1.11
